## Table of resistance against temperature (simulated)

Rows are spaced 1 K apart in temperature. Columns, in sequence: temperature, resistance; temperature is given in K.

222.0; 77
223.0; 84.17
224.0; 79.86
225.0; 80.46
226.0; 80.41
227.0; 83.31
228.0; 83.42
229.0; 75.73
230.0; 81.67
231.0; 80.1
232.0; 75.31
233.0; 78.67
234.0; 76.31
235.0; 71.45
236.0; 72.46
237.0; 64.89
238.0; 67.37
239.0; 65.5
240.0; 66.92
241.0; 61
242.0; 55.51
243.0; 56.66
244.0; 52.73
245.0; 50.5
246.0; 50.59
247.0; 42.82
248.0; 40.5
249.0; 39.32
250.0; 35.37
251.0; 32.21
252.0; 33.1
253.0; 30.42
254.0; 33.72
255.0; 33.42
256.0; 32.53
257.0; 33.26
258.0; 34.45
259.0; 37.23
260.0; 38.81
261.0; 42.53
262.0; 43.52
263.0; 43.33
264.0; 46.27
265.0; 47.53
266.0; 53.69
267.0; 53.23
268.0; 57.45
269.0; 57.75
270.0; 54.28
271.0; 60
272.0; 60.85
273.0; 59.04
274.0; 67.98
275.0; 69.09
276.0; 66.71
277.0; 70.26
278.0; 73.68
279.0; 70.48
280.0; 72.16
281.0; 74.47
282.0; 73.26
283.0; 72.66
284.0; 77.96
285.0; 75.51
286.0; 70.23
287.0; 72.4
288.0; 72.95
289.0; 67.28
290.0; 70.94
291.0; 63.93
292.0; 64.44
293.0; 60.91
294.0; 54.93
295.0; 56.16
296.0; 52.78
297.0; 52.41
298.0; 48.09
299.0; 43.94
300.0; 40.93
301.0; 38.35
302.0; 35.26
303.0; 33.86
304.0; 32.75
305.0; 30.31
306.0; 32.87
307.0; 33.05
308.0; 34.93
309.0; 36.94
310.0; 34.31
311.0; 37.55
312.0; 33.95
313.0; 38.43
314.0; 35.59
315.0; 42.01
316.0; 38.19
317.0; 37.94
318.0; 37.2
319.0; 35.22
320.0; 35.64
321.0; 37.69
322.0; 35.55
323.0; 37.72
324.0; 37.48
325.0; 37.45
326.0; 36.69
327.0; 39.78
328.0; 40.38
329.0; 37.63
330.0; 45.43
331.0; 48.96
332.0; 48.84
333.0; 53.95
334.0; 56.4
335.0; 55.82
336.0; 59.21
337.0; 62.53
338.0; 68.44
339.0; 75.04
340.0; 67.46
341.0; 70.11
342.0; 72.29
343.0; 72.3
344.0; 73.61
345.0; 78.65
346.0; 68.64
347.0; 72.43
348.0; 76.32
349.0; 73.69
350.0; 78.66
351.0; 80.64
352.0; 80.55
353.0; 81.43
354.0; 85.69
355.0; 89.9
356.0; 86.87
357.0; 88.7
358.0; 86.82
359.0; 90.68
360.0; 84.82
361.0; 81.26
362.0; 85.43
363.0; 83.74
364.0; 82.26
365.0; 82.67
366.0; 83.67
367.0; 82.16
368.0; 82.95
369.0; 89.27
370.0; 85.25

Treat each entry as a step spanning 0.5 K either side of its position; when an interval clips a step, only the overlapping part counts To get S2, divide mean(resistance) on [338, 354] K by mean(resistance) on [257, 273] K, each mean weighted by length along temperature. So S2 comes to 1.54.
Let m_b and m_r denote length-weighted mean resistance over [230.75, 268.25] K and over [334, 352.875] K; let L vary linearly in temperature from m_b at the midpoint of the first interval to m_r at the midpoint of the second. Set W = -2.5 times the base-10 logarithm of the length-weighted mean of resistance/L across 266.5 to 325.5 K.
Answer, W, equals 0.153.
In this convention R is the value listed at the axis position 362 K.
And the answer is 85.43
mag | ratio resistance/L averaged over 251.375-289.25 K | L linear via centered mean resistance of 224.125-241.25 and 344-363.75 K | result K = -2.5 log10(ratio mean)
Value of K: 0.346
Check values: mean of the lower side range 74.7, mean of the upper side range 81.6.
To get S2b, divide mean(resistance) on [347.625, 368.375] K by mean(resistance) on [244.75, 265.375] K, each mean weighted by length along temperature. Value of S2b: 2.1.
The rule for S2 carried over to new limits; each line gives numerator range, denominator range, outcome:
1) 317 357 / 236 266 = 1.31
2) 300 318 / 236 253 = 0.70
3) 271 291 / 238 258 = 1.56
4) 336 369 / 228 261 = 1.48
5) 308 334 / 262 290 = 0.61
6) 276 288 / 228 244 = 1.04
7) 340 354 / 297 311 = 2.03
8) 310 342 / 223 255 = 0.75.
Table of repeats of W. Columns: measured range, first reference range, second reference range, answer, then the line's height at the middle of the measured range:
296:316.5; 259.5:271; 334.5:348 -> 0.494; 60.1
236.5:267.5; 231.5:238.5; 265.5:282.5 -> 0.447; 68.9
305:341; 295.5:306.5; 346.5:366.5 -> 0.298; 57.1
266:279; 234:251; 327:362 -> -0.043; 60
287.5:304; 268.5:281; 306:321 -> -0.054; 49.8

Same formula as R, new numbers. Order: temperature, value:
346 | 68.64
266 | 53.69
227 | 83.31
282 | 73.26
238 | 67.37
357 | 88.7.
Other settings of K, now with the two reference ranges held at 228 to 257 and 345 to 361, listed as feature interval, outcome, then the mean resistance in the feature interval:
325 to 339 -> 0.45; 50.7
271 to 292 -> -0.08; 69.7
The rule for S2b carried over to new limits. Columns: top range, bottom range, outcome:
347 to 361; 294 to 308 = 2.02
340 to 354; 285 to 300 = 1.24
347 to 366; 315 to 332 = 2.13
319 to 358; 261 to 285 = 1.00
